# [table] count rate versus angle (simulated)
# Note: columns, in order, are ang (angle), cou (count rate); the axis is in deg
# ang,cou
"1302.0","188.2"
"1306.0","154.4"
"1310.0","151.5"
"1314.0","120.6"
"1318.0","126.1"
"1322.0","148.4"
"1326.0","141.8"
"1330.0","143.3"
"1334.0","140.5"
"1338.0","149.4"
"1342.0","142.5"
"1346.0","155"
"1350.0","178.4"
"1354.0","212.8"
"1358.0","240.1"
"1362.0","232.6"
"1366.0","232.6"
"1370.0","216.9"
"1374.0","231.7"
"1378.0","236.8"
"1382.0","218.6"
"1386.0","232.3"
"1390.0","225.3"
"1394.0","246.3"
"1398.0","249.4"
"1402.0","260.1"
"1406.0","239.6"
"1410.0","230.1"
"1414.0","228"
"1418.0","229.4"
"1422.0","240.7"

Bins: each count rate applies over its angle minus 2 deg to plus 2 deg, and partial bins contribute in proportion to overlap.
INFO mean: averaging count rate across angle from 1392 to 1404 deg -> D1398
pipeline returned 252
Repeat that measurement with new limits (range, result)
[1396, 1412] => 245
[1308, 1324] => 137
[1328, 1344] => 144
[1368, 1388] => 227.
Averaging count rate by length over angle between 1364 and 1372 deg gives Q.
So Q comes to 225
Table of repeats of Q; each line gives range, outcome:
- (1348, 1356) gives 196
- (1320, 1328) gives 145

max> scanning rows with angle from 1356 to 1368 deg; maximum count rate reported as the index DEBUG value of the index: 240.1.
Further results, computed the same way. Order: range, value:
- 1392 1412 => 260.1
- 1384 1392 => 232.3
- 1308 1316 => 151.5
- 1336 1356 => 212.8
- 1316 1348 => 155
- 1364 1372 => 232.6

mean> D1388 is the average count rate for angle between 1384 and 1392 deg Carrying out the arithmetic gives 229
